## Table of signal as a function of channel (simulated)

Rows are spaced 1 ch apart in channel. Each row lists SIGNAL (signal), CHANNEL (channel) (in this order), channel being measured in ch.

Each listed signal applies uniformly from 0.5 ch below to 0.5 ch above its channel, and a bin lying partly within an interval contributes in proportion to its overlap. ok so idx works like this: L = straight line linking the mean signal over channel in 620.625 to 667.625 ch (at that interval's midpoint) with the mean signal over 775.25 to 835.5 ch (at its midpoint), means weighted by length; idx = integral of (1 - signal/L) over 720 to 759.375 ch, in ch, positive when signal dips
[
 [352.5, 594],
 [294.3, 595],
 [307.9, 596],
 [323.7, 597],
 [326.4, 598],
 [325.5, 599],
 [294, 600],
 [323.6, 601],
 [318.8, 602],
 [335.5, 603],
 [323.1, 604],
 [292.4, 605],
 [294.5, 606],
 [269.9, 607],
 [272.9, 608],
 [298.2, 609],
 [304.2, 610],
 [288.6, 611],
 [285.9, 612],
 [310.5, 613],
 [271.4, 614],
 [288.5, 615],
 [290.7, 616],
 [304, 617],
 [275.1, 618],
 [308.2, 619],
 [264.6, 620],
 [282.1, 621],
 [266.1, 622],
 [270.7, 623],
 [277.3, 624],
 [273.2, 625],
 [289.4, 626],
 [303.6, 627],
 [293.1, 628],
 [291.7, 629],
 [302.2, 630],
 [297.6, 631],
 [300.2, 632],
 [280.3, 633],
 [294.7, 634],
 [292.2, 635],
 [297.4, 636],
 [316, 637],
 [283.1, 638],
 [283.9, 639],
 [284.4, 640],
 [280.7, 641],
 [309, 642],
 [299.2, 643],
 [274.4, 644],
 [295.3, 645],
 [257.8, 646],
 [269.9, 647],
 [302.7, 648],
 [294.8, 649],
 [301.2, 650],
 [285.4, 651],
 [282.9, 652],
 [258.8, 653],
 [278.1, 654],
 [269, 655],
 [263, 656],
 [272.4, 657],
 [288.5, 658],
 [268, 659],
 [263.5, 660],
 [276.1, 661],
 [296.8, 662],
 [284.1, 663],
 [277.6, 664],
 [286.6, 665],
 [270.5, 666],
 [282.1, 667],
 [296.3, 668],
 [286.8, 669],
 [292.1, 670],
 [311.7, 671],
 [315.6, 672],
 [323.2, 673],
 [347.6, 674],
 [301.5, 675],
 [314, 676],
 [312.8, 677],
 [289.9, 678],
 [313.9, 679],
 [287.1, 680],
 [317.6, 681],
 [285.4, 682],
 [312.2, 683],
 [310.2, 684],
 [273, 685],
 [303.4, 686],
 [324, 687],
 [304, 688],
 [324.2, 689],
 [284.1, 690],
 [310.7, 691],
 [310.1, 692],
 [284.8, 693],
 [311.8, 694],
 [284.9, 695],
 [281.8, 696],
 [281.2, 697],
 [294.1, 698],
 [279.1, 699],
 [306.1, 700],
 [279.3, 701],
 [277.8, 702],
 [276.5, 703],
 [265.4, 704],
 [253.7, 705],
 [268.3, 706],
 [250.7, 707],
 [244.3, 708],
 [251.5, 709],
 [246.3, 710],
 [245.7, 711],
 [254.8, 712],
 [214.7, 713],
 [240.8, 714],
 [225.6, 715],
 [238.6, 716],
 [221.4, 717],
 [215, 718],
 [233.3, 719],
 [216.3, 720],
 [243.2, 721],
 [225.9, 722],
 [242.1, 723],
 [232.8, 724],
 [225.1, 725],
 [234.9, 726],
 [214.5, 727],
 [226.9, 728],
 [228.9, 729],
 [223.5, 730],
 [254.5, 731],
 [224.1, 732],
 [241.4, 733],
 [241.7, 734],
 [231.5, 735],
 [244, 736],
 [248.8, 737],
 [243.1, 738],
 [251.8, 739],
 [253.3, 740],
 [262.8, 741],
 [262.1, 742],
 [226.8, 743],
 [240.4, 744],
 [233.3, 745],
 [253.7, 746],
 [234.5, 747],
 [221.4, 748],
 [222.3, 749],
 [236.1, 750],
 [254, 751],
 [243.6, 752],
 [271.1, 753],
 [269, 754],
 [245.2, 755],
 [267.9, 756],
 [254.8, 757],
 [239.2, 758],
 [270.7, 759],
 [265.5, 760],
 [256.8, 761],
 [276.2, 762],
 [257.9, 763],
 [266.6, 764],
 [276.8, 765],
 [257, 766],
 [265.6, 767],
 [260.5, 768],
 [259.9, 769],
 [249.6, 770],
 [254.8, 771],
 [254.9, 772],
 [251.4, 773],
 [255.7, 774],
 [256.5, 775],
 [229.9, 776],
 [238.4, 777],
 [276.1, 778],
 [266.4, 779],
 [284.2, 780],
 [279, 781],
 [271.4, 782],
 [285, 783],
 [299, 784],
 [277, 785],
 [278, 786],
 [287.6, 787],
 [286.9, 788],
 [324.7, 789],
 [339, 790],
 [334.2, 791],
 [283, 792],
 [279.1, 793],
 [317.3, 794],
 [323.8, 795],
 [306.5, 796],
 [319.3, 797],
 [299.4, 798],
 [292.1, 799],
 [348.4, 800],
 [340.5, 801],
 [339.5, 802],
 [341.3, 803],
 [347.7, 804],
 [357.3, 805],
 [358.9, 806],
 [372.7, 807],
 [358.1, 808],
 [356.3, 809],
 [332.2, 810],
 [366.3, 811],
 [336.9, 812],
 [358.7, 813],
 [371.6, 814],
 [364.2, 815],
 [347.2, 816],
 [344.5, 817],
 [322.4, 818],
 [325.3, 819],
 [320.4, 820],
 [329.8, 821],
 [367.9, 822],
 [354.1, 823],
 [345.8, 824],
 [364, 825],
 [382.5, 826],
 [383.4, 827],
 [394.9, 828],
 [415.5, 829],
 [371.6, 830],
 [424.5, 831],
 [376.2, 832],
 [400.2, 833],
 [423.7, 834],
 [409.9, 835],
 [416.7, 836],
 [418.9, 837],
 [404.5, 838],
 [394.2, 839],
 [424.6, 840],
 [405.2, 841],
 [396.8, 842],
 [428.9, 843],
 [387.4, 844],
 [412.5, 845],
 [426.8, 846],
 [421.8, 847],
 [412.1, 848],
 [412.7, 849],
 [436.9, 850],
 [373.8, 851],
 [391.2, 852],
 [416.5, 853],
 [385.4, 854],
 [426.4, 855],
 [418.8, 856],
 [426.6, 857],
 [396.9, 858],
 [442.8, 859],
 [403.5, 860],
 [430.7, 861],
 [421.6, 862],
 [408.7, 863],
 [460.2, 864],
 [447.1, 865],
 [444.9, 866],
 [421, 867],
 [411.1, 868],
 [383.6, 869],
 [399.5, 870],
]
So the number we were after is 9.0 ch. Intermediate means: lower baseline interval 284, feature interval 242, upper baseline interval 334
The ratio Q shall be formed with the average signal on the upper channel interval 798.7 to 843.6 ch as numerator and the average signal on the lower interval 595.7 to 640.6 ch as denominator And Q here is 1.3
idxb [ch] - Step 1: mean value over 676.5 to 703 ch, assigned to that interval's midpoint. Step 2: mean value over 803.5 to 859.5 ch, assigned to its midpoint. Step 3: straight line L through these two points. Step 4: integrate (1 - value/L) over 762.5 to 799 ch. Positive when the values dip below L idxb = 7.69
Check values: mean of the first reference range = 297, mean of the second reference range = 385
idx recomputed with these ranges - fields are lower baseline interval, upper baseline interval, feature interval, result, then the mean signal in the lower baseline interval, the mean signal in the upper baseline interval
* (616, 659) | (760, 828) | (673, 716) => 1.46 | 286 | 309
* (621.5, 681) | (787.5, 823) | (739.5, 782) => 8.83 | 290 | 335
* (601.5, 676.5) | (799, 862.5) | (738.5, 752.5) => 4.06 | 290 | 383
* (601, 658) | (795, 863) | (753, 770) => 4.23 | 289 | 379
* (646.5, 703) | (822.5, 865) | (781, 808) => 4.18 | 293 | 406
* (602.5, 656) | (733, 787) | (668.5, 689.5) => -2.34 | 289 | 256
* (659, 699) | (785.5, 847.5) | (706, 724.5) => 4.54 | 298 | 359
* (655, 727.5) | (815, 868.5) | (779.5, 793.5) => 2.37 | 276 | 398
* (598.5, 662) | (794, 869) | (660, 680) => 0.64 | 289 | 382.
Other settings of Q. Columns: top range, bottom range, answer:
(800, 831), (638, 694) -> 1.22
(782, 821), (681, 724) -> 1.21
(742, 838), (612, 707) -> 1.06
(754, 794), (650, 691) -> 0.92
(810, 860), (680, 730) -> 1.47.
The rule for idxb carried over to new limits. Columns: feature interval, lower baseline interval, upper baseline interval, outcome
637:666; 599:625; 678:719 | 0.31 ch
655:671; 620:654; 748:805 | 0.27 ch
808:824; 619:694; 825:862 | 1.79 ch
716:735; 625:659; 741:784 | 2.52 ch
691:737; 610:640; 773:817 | 7.65 ch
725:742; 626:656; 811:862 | 4.93 ch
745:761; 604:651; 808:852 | 4.50 ch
